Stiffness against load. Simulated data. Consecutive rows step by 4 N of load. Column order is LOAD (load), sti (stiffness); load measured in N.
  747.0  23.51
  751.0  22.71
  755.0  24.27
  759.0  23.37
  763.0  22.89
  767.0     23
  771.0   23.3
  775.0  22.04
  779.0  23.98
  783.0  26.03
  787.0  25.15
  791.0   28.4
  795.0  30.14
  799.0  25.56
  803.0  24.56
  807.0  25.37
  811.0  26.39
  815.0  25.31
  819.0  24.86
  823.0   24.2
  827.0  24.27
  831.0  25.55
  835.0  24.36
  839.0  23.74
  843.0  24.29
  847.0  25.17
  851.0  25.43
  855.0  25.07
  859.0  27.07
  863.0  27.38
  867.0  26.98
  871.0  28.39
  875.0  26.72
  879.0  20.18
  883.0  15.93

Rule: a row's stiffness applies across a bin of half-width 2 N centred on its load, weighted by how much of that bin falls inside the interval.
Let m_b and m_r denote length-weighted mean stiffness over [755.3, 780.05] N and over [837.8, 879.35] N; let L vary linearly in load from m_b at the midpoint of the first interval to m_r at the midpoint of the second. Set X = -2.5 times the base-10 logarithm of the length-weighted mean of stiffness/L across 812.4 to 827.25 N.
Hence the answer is -0.01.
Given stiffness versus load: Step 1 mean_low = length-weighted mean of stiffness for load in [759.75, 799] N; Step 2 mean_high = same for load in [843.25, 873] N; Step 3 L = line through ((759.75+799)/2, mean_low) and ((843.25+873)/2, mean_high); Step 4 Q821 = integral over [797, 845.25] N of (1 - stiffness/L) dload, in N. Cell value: 1.6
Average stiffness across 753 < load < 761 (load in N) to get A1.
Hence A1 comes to 23.8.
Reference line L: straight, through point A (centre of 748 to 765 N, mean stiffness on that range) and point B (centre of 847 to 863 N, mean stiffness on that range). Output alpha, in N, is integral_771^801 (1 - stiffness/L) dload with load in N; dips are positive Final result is -2.0 N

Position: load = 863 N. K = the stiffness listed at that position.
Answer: 27.38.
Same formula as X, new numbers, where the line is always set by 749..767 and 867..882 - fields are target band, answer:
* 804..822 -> -0.06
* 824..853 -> -0.02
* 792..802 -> -0.16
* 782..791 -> -0.11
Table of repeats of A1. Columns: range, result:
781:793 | 26.5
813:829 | 24.7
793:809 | 26.4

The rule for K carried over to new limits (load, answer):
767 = 23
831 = 25.55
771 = 23.3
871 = 28.39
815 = 25.31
